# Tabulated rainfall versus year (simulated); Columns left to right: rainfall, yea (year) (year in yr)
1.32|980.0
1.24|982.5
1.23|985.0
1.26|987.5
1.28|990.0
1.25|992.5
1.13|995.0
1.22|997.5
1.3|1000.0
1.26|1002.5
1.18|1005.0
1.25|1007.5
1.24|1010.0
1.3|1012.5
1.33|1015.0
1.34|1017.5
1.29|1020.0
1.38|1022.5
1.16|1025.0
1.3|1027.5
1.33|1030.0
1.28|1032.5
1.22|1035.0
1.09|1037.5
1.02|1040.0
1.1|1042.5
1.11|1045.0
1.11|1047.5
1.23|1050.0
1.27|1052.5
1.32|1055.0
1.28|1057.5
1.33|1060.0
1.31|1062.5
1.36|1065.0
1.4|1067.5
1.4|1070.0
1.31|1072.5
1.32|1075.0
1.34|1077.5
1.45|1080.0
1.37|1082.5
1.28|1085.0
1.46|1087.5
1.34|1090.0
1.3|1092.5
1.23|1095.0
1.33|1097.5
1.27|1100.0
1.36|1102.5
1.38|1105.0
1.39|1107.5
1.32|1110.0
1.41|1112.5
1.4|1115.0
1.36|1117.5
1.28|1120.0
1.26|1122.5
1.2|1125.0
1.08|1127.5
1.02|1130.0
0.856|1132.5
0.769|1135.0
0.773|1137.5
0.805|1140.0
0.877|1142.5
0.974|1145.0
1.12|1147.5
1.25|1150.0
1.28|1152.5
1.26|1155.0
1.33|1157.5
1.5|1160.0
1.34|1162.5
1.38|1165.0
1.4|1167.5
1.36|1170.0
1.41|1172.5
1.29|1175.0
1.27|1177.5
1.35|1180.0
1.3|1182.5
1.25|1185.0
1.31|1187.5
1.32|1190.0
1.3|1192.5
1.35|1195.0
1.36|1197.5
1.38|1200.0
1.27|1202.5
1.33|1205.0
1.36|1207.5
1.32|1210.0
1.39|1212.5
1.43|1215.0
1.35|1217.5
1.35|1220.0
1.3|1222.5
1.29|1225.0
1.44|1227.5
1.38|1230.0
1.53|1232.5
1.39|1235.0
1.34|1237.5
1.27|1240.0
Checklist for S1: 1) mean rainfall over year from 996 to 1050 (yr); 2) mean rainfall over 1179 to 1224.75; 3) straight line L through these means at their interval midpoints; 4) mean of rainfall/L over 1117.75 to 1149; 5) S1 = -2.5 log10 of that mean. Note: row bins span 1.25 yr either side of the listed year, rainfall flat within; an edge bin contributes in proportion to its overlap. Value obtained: 0.26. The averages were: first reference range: 1.23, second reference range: 1.33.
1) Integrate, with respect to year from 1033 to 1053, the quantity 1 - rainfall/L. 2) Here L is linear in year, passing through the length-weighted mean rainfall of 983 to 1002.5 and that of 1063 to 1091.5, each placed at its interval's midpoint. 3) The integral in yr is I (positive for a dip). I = 2.6 yr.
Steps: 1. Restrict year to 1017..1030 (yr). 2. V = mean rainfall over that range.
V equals 1.29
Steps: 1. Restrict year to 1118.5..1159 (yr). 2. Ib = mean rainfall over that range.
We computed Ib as 1.08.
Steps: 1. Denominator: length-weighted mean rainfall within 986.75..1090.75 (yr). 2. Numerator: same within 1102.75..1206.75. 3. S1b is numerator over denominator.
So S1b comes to 0.98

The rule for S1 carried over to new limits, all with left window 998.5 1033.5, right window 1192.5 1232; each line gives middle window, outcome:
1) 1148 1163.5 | 0.01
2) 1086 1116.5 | -0.03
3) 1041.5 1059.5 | 0.07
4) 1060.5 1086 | -0.04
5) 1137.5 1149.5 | 0.37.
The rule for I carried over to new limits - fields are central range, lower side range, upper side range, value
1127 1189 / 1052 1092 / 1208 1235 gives 8.23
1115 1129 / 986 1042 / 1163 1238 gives 0.63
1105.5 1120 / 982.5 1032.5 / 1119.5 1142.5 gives -4.77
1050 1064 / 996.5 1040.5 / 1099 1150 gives -0.94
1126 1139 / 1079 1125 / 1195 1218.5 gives 4.26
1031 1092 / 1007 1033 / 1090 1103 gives 0.76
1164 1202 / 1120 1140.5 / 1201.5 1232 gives -3.78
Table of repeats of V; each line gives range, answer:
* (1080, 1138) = 1.25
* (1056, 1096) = 1.34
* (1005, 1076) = 1.26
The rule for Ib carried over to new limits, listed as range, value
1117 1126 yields 1.27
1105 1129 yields 1.3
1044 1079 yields 1.29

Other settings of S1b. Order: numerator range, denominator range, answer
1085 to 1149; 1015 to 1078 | 0.94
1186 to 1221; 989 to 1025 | 1.06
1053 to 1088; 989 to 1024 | 1.06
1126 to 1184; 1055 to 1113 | 0.87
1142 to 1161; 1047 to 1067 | 0.94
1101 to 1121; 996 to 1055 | 1.11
